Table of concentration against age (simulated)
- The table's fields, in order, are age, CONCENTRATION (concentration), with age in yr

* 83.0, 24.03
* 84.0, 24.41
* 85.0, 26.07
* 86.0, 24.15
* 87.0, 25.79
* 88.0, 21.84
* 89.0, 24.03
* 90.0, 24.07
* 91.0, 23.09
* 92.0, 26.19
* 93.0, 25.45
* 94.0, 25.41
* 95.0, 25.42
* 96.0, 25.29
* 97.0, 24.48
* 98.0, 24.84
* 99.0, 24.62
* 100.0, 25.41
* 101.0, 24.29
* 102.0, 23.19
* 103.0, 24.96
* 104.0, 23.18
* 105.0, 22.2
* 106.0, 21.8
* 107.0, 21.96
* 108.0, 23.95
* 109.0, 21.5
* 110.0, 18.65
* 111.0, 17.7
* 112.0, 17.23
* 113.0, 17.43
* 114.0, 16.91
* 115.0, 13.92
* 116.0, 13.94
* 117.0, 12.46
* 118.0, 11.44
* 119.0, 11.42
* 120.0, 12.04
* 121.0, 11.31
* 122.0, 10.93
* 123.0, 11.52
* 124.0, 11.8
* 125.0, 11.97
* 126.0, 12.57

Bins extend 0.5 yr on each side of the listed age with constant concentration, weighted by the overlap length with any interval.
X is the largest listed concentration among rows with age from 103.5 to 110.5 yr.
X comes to 23.95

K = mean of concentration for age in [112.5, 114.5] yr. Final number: 17.2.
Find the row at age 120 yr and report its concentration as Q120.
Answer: 12.04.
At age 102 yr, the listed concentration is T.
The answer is 23.19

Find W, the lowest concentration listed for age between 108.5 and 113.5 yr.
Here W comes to 17.23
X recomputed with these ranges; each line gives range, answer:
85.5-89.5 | 25.79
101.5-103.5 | 24.96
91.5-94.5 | 26.19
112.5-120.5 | 17.43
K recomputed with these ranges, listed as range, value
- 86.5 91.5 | 23.8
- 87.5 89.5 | 22.9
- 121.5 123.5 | 11.2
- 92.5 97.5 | 25.2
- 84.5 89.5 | 24.4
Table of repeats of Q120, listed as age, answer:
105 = 22.2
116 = 13.94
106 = 21.8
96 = 25.29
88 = 21.84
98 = 24.84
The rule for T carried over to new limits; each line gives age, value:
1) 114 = 16.91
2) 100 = 25.41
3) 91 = 23.09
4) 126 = 12.57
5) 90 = 24.07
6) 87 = 25.79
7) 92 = 26.19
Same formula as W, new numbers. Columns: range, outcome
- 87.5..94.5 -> 21.84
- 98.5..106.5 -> 21.8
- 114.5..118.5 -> 11.44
